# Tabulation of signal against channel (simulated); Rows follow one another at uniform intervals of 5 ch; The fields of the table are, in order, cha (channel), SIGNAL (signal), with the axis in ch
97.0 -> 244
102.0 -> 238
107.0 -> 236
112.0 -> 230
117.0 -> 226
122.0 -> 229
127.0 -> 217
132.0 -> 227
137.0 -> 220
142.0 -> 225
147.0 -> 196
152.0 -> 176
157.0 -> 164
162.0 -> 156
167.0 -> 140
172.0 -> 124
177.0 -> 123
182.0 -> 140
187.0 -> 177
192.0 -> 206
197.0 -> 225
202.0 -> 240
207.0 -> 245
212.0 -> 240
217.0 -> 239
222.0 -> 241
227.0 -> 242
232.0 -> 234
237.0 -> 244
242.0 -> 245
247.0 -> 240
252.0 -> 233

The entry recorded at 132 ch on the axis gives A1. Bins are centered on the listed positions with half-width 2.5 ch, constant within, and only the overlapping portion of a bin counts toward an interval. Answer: 227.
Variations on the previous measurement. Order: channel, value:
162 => 156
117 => 226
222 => 241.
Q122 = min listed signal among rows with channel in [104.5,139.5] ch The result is 217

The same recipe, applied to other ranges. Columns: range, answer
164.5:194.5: 123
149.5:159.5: 164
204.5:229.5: 239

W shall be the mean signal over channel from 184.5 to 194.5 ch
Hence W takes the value 192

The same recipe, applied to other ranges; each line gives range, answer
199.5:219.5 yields 241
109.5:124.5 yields 228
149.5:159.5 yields 170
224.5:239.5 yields 240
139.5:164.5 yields 183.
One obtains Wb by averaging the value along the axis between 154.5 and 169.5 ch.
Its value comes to 153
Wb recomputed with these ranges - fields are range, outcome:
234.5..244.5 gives 244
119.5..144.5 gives 224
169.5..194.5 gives 154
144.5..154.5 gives 186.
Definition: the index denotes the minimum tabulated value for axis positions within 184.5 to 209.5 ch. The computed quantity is 177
